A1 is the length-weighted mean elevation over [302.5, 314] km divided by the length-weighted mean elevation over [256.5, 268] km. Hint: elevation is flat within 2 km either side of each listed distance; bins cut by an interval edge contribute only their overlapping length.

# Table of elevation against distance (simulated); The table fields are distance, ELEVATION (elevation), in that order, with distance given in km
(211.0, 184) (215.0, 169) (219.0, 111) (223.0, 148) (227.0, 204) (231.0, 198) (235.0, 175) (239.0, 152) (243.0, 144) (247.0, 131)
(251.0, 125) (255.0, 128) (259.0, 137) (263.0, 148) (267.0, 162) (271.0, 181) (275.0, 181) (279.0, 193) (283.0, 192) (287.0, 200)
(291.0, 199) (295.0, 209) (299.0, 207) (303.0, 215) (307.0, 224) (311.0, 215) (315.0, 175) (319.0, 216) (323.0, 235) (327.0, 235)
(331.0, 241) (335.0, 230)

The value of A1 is 1.5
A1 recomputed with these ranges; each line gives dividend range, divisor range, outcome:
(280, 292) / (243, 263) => 1.47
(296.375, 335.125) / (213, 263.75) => 1.44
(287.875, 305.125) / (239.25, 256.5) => 1.54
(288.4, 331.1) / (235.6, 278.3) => 1.42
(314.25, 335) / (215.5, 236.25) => 1.34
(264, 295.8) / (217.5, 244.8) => 1.15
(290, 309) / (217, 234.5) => 1.27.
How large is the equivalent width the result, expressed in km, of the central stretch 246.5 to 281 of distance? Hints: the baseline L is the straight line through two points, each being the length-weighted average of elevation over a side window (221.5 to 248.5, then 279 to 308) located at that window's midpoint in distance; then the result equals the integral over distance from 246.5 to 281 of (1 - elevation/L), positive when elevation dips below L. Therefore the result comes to 5.70 km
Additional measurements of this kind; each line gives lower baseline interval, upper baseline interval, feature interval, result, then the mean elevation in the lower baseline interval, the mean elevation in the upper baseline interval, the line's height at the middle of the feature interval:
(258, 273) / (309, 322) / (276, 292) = -1.8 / 158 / 205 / 175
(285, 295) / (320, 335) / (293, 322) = 0.9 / 201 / 235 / 217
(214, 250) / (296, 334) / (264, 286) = 1.0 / 158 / 218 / 189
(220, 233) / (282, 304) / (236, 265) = 7.4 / 178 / 204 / 187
